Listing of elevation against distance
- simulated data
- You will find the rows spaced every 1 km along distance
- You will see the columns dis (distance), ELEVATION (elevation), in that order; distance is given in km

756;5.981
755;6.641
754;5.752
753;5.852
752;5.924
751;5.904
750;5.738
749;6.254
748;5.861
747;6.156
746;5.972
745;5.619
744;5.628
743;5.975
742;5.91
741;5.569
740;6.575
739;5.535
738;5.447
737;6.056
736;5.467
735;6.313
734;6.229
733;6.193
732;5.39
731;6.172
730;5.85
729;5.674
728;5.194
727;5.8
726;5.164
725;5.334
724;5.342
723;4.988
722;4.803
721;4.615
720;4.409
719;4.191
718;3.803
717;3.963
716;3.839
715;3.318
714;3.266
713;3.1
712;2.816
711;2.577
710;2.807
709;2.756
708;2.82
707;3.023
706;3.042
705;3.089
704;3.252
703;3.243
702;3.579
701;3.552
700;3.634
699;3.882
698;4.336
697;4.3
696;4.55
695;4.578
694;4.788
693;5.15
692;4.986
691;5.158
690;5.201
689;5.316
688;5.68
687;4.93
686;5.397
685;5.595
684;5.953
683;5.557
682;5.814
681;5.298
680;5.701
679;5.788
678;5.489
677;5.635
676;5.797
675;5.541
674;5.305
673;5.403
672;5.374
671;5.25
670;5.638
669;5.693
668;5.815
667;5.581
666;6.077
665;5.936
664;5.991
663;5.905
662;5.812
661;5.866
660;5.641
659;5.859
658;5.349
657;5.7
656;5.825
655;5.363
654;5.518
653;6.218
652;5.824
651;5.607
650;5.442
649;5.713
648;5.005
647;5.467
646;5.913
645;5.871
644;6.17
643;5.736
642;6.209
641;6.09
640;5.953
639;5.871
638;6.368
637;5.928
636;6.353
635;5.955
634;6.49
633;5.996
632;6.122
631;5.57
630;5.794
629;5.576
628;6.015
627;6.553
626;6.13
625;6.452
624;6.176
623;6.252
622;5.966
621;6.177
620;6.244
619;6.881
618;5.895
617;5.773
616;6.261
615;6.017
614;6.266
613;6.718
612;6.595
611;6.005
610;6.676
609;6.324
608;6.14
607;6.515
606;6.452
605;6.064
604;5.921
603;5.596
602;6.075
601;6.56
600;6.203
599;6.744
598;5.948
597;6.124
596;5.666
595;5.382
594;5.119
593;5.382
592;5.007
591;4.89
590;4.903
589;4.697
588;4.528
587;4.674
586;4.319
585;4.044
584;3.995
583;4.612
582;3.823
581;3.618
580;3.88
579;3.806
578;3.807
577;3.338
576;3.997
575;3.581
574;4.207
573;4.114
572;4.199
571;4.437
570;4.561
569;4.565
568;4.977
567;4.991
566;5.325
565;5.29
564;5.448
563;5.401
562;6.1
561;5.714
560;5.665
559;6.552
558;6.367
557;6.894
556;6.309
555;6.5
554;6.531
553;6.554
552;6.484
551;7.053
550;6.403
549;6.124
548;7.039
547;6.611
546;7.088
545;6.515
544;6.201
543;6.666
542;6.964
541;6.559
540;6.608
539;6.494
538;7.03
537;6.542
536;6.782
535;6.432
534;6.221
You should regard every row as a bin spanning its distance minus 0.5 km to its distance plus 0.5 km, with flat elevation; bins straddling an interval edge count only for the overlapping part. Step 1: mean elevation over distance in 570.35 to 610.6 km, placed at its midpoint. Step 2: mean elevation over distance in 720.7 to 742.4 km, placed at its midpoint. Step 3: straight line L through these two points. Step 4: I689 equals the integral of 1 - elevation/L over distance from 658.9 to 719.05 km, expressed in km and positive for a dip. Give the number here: 8.1 km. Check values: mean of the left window 5.03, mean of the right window 5.63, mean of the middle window 4.71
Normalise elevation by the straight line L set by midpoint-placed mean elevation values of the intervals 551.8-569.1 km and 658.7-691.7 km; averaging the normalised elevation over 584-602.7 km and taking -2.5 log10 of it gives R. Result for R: 0.10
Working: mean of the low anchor 5.89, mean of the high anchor 5.6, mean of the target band 5.31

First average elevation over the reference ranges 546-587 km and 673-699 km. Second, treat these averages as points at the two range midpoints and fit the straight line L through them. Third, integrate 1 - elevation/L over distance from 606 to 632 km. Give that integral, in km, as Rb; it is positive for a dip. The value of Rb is -4.9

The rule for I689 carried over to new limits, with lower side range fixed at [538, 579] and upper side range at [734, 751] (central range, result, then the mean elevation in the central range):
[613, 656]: -1.6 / 5.99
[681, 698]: 2.0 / 5.16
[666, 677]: 0.5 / 5.57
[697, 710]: 5.5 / 3.37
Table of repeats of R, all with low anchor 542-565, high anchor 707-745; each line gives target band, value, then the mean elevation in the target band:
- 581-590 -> 0.37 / 4.33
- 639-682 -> -0.06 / 5.7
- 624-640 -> -0.08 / 6.08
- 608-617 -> -0.09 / 6.31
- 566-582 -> 0.43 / 4.17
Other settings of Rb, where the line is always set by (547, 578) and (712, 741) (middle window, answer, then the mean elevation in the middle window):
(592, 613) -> -2.70 km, 6.06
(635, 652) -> -1.91 km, 5.86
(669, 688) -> -1.34 km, 5.53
